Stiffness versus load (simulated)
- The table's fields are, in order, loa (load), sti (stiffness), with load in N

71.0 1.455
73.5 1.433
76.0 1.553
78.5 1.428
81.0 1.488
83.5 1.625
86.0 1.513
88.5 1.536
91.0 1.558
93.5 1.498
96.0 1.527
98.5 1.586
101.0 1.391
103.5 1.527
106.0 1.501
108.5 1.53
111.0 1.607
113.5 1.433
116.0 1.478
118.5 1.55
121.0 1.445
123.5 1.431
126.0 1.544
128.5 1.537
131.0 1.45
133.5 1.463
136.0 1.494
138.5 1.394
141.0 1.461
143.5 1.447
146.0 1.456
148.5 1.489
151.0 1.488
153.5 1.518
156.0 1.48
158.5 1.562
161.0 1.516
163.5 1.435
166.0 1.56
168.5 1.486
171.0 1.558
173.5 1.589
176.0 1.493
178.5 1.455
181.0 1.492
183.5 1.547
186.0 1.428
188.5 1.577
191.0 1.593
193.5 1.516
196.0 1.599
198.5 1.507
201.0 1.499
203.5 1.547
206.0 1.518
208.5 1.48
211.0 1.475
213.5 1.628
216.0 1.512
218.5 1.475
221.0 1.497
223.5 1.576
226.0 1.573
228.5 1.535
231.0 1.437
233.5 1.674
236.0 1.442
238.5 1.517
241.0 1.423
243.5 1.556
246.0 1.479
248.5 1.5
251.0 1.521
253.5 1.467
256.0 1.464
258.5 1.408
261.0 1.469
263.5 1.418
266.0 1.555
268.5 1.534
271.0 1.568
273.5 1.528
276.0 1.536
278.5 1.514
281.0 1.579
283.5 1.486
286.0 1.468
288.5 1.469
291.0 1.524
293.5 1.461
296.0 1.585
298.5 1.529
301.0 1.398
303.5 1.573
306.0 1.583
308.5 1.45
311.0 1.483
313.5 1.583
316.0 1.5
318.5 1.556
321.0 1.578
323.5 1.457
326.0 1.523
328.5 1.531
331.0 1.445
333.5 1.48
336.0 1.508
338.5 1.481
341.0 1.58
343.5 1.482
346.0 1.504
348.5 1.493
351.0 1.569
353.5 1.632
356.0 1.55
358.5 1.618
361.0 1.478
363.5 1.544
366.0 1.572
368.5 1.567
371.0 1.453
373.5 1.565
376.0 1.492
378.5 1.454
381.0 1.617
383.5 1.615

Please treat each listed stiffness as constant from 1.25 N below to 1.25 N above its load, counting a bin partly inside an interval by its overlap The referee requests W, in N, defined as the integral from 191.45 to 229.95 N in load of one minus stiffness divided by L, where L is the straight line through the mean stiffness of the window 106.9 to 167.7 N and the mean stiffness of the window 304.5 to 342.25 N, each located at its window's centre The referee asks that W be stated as -0.75 N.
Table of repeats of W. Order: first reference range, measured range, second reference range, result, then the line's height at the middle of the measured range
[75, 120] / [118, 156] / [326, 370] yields 1.1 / 1.52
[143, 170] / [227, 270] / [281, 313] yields 0.2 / 1.5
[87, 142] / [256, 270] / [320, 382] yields 0.4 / 1.52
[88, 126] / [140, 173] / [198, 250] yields 0.3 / 1.51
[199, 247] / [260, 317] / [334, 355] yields 0.4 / 1.52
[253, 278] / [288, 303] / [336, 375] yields 0.1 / 1.51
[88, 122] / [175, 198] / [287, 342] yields -0.2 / 1.51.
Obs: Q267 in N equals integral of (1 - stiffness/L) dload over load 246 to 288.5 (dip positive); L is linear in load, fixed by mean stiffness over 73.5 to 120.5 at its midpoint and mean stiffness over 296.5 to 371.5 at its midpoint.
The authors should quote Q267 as 0.6 N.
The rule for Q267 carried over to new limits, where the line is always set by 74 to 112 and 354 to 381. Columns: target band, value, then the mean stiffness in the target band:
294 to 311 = 0.2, 1.51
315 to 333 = 0.3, 1.51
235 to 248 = 0.4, 1.49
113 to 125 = 0.4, 1.47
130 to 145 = 0.7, 1.45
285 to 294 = 0.3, 1.48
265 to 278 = -0.1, 1.54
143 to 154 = 0.3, 1.48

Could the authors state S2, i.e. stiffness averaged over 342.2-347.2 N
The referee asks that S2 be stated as 1.49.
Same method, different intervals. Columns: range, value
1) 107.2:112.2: 1.57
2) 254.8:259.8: 1.44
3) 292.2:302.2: 1.49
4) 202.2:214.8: 1.53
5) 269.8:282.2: 1.54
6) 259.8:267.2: 1.48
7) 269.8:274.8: 1.55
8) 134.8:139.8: 1.44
